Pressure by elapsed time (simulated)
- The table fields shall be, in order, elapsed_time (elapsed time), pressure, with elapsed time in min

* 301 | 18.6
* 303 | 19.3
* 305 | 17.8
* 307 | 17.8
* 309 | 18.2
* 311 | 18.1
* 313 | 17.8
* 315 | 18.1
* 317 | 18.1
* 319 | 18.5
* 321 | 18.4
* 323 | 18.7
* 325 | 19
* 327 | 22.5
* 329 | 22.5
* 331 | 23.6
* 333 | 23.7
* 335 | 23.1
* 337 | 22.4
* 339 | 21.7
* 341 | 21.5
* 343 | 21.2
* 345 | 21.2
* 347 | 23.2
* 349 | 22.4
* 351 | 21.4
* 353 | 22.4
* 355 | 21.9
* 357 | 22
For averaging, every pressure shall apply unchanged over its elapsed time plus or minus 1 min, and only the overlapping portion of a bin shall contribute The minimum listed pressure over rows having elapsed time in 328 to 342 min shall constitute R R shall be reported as 21.5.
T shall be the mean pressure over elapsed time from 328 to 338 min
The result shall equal 23.1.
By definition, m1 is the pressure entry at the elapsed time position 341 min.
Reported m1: 21.5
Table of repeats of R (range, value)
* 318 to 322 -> 18.4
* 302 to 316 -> 17.8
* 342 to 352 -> 21.2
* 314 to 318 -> 18.1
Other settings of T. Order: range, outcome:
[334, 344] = 22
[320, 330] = 20.2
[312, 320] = 18.1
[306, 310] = 18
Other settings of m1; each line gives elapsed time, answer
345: 21.2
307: 17.8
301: 18.6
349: 22.4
